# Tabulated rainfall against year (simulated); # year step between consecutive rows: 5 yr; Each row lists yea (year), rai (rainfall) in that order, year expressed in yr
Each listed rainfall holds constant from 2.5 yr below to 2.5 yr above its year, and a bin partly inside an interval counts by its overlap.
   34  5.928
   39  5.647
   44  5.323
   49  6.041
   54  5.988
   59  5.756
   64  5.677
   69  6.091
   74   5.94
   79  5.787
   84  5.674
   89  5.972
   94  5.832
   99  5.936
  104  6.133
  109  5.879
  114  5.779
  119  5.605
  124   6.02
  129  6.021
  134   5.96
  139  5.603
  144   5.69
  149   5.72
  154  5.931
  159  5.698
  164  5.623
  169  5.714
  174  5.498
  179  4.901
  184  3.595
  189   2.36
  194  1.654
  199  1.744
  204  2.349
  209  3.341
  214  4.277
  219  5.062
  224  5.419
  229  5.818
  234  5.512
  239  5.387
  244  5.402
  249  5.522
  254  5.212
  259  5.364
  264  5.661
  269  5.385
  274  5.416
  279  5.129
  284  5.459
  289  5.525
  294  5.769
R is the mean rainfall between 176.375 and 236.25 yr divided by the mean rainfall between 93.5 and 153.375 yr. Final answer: 0.7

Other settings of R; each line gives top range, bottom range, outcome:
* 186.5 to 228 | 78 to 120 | 0.58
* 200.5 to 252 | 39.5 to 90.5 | 0.82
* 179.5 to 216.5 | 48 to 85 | 0.49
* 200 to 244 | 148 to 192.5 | 0.94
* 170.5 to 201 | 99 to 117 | 0.57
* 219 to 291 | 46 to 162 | 0.93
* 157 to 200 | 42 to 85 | 0.71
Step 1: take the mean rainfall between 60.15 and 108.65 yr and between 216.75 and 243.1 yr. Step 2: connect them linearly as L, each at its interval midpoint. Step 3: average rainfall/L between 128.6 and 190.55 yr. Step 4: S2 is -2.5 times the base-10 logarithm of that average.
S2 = 0.08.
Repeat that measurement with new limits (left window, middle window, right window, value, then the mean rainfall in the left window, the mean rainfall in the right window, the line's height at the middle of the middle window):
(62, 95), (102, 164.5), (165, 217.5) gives -0.22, 5.86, 3.63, 4.78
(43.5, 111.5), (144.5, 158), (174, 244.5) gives -0.19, 5.87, 4.07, 4.87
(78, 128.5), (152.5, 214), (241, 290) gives 0.37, 5.87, 5.4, 5.64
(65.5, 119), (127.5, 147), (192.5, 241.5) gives -0.11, 5.88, 4.11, 5.24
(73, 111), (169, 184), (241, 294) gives 0.13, 5.89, 5.42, 5.67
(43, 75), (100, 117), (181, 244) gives -0.13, 5.85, 3.95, 5.24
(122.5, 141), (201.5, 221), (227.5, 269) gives 0.44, 5.9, 5.47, 5.61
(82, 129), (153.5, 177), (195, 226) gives -0.23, 5.88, 3.57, 4.57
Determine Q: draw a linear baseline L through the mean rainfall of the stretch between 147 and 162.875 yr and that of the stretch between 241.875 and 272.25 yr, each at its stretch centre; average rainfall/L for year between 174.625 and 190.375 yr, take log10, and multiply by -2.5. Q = 0.40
